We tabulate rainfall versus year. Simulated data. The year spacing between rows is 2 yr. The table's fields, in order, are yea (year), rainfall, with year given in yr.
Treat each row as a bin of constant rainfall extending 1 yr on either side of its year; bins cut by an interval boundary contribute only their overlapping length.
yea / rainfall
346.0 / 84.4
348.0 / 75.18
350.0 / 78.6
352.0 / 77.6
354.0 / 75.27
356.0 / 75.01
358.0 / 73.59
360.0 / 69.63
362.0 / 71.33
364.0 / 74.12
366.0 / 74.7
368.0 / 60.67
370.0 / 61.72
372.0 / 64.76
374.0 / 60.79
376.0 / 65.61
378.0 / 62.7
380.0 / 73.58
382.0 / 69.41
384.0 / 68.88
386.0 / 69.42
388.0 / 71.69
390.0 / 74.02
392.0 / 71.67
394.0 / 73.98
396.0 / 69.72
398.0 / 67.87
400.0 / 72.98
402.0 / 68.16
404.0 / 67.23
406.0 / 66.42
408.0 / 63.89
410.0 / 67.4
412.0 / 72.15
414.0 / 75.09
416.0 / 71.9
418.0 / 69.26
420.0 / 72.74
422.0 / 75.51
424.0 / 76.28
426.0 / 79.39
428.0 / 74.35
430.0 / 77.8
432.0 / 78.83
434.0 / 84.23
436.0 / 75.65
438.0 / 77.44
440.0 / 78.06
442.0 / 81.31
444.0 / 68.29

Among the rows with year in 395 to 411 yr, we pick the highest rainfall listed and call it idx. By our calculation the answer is 72.98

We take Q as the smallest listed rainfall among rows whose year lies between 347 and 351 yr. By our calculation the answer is 75.18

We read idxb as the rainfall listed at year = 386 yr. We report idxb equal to 69.42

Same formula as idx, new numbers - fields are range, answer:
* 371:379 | 65.61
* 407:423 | 75.51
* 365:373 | 74.7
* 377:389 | 73.58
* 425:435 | 84.23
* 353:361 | 75.27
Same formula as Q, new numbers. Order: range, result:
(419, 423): 72.74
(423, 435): 74.35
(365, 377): 60.67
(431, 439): 75.65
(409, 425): 67.4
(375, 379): 62.7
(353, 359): 73.59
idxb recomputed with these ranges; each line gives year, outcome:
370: 61.72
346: 84.4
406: 66.42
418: 69.26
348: 75.18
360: 69.63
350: 78.6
